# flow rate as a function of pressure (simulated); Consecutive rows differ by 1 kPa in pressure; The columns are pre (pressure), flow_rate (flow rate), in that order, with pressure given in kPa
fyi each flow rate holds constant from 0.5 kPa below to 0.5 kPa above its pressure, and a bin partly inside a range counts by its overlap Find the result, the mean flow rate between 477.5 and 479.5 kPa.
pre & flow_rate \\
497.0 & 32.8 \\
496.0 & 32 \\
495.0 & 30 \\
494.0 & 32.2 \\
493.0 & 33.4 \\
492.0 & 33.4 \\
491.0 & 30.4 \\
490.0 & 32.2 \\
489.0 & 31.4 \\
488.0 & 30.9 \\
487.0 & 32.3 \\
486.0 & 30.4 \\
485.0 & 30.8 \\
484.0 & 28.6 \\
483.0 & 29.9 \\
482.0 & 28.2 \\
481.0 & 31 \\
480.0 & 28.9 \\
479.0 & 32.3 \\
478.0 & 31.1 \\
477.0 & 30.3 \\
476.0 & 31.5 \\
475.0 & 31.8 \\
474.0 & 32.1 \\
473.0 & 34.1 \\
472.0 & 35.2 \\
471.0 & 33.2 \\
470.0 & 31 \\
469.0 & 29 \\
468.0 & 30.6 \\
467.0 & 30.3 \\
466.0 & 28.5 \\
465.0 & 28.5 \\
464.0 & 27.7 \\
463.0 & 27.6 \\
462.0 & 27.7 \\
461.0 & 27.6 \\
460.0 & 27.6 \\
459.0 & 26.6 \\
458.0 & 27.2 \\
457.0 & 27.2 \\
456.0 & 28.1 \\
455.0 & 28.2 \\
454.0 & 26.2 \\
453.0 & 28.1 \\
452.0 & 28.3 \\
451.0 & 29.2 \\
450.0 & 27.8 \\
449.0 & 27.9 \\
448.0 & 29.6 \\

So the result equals 31.7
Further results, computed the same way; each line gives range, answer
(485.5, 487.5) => 31.3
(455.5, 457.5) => 27.6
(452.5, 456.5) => 27.6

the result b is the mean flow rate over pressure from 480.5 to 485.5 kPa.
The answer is 29.7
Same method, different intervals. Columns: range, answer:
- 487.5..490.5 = 31.5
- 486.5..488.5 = 31.6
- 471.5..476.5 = 32.9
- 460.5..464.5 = 27.7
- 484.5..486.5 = 30.6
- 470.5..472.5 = 34.2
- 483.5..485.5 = 29.7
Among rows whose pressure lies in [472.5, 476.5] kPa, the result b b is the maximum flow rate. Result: 34.1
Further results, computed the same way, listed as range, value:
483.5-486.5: 30.8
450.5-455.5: 29.2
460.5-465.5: 28.5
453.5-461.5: 28.2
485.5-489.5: 32.3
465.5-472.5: 35.2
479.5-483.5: 31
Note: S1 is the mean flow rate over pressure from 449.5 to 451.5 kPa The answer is 28.5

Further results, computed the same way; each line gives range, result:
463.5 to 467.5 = 28.8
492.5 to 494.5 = 32.8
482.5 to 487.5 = 30.4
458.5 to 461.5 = 27.3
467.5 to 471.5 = 31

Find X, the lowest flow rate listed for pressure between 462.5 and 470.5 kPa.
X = 27.6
